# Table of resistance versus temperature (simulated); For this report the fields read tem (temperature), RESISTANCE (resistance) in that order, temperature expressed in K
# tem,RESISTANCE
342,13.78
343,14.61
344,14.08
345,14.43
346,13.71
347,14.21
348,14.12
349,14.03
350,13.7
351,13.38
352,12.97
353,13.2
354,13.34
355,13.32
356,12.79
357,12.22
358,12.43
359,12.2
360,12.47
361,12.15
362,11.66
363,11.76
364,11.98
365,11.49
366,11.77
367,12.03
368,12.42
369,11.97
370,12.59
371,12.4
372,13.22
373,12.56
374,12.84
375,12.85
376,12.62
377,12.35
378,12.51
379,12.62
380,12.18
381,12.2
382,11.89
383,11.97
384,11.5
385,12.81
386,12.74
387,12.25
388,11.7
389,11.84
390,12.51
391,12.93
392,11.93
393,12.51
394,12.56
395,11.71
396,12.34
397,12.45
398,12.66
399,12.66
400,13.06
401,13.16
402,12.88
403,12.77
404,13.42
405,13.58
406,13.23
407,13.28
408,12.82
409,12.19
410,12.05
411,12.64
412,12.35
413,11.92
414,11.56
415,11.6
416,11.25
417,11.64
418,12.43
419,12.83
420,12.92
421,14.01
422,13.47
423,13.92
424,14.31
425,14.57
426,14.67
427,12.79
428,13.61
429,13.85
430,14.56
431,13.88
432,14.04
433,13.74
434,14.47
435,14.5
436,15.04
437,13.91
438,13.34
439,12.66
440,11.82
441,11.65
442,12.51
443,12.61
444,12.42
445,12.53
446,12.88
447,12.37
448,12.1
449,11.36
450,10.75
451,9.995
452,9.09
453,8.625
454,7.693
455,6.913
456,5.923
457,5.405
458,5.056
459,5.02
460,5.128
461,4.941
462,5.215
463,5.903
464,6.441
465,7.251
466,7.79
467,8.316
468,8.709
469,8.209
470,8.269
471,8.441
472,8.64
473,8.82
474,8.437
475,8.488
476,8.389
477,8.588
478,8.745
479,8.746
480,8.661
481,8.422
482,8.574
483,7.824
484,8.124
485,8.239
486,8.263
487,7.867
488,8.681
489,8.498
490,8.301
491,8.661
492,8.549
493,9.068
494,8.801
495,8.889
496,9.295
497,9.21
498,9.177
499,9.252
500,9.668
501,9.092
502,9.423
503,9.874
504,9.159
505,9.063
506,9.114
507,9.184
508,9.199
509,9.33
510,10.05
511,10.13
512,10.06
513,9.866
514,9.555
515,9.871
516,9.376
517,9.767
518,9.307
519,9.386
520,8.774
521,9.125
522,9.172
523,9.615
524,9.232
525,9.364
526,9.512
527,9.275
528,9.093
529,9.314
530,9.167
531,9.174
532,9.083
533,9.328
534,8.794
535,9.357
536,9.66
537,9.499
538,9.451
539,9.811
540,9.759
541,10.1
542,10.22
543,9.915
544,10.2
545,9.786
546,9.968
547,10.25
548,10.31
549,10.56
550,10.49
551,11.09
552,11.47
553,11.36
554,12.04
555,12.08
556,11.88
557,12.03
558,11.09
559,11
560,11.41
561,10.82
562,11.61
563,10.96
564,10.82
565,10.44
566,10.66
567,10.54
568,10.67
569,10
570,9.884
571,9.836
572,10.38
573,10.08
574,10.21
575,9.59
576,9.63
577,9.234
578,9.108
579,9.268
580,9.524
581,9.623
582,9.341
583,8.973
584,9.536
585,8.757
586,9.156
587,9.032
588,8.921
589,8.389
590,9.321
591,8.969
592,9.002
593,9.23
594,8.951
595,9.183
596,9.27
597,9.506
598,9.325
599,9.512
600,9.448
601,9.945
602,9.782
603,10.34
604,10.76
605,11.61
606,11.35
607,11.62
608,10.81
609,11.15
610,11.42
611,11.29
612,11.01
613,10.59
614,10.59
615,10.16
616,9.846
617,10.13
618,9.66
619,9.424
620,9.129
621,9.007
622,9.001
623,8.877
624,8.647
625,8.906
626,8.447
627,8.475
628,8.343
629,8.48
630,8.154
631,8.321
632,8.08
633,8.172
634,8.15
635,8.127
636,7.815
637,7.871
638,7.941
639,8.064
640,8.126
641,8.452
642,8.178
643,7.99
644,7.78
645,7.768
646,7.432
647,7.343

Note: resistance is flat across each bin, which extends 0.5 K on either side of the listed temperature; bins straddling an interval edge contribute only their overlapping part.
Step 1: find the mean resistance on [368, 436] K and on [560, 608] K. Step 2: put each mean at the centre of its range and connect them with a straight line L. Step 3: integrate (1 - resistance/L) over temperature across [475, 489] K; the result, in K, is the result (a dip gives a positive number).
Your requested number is 3.8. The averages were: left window 12.8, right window 9.86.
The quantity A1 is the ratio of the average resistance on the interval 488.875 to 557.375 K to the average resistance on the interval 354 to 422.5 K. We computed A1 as 0.8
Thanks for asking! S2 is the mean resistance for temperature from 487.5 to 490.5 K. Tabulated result 8.49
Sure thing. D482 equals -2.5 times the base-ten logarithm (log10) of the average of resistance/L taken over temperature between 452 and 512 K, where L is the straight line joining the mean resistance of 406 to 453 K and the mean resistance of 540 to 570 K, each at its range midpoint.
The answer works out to 0.40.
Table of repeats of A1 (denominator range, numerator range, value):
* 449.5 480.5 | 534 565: 1.39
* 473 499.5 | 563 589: 1.13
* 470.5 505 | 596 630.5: 1.13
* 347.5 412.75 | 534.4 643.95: 0.78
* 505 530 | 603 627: 1.07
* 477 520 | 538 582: 1.15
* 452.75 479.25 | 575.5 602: 1.26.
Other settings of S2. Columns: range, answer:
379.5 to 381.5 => 12.2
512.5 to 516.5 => 9.67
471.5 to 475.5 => 8.6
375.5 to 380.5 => 12.5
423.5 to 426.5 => 14.5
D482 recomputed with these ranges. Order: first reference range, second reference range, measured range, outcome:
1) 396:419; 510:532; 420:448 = -0.14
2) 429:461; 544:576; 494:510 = 0.17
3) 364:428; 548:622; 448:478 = 0.45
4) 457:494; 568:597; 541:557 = -0.21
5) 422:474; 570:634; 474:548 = 0.10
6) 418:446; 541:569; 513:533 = 0.23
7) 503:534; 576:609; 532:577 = -0.10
